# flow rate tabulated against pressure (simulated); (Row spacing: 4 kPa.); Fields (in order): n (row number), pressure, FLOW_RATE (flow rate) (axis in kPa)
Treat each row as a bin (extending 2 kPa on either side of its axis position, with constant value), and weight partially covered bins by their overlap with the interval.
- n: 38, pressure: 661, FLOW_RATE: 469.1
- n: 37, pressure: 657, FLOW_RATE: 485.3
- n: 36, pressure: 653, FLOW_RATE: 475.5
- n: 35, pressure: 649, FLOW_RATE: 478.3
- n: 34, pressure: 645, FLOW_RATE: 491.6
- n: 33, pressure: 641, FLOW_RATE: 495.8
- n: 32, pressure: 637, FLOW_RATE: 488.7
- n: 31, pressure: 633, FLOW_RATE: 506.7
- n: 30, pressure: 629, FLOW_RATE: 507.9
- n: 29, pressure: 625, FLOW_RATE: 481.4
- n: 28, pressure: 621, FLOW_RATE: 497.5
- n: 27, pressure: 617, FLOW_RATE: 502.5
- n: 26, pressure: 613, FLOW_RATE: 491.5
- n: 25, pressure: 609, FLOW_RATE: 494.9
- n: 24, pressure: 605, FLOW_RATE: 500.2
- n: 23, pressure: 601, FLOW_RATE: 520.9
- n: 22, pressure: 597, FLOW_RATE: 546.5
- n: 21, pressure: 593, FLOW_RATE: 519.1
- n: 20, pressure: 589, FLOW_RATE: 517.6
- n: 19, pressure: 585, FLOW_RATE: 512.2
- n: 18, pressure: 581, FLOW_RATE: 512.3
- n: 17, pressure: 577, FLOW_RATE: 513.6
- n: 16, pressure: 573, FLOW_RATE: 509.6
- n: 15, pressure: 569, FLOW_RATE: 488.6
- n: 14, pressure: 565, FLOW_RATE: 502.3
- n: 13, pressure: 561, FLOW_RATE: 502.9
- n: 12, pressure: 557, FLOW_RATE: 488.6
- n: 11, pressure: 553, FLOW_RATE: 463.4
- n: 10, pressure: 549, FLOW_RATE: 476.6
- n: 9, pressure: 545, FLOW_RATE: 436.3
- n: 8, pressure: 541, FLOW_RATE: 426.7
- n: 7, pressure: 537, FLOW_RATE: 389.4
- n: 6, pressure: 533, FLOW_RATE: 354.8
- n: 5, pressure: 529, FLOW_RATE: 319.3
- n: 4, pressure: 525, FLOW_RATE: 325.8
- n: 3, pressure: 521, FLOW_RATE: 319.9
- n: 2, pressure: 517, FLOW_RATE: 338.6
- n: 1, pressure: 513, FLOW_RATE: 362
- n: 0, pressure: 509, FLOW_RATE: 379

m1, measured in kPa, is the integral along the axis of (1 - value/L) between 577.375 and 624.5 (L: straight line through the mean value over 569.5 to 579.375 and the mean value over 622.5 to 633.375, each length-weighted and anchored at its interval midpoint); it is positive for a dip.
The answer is -0.64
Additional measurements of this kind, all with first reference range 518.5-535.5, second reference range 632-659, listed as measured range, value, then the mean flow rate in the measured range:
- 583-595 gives -3.0 kPa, 516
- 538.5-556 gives -4.5 kPa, 451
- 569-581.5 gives -3.6 kPa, 508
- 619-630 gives -0.8 kPa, 494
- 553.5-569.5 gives -4.9 kPa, 493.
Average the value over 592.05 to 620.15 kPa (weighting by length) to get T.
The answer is 510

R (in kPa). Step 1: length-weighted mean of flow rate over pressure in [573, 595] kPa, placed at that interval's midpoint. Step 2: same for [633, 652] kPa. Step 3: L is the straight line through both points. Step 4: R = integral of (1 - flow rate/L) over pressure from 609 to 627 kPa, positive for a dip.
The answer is 0.2 kPa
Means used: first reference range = 514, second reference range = 490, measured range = 493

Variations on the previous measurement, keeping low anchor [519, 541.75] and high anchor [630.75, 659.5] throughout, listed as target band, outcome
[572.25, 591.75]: -4.7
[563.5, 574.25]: -2.7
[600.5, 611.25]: -1.5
